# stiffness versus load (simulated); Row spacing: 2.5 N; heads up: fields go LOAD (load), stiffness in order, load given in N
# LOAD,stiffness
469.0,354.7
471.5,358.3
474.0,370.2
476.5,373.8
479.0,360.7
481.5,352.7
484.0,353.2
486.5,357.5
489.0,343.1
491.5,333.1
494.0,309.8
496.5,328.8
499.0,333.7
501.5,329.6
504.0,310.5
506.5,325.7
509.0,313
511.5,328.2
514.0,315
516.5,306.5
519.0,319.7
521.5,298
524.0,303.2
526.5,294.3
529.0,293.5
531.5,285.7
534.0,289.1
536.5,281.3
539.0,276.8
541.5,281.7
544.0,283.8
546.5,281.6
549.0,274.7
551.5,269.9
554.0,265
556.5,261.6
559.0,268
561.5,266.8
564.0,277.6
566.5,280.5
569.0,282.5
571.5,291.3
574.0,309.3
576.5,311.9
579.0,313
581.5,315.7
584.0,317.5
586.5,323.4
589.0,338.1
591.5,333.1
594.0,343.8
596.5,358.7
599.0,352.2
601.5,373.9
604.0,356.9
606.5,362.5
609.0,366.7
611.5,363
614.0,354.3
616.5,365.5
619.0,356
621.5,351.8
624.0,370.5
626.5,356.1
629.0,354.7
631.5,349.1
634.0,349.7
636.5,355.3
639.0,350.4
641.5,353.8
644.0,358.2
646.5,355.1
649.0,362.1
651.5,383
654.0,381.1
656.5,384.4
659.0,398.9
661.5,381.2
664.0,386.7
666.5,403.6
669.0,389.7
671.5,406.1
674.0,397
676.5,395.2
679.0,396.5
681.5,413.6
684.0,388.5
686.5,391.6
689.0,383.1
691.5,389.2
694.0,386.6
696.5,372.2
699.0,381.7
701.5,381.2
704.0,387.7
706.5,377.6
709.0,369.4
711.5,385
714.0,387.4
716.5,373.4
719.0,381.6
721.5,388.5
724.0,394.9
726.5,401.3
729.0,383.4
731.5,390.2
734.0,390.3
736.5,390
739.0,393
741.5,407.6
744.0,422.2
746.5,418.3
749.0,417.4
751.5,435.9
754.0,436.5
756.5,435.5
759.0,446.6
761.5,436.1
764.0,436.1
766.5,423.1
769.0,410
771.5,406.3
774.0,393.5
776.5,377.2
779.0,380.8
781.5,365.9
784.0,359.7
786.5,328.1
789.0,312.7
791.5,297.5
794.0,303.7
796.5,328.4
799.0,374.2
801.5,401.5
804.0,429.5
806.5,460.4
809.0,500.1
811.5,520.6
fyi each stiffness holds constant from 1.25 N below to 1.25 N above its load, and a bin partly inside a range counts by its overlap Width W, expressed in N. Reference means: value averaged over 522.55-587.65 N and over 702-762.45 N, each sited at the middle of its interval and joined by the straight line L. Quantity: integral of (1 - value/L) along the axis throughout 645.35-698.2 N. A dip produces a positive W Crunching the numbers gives -3.6 N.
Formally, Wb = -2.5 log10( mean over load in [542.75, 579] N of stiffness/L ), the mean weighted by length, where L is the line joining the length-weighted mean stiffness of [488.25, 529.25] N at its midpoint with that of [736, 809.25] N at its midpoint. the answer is 0.182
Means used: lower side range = 317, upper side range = 396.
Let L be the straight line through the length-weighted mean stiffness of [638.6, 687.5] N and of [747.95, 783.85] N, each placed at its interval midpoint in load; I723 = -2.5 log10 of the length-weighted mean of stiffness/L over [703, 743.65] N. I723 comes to 0.03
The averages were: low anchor 384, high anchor 413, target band 388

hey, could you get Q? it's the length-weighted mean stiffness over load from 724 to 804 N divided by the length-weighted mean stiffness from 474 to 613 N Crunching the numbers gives 1.24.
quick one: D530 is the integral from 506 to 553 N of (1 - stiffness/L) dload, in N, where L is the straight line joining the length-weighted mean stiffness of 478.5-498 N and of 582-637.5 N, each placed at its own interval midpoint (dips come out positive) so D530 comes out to 6.8 N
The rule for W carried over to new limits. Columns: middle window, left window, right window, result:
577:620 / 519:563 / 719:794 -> -4.7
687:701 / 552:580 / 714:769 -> -0.3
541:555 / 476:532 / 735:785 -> 2.6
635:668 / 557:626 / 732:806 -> -2.1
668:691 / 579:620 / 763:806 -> -2.4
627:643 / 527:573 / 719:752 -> -0.8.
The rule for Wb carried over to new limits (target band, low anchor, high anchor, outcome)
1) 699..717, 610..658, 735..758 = 0.05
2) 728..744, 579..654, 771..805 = -0.11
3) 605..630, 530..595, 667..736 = -0.09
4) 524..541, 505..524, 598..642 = 0.12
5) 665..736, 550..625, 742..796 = -0.07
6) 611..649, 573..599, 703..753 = -0.02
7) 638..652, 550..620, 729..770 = -0.01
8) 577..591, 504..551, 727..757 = 0.02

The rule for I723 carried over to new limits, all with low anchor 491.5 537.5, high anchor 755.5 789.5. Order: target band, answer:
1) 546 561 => 0.20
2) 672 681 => -0.10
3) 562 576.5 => 0.14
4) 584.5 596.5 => 0.00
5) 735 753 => -0.07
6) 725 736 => -0.03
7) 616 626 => -0.05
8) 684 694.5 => -0.06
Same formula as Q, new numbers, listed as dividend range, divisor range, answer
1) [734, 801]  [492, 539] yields 1.26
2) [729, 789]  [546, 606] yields 1.31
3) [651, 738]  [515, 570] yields 1.37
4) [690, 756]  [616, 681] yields 1.06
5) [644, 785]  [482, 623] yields 1.25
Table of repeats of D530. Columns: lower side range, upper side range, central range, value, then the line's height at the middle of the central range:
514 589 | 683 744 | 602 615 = -1.5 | 325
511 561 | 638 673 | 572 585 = 0.3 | 320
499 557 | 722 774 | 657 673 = -1.1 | 369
